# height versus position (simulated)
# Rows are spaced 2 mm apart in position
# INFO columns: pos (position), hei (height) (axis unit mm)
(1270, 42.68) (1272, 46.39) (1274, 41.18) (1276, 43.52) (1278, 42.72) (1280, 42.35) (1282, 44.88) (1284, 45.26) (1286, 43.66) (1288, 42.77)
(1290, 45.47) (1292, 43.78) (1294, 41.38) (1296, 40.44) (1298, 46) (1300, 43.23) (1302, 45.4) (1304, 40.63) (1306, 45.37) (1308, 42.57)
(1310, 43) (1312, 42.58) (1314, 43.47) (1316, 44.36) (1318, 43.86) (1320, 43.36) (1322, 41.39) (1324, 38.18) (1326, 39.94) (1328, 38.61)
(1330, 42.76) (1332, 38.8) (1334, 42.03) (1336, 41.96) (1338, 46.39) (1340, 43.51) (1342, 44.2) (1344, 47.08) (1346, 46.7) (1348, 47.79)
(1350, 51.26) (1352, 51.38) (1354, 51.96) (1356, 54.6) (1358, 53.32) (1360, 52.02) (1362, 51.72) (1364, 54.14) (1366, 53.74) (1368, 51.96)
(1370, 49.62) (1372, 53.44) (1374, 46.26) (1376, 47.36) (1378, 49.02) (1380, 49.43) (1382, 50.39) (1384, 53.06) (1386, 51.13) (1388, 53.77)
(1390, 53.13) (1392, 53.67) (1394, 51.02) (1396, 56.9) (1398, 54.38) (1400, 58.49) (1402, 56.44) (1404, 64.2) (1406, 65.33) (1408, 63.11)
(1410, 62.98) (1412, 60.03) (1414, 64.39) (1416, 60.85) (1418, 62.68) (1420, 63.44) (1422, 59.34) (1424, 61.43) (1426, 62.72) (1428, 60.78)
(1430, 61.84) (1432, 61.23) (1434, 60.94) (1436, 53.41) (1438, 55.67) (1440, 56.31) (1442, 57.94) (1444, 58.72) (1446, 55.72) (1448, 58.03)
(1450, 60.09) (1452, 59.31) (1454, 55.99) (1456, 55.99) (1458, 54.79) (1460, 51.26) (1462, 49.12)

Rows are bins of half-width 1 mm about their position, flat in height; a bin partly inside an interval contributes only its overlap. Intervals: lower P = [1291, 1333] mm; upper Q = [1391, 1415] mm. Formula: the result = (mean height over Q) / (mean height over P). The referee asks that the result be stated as 1.40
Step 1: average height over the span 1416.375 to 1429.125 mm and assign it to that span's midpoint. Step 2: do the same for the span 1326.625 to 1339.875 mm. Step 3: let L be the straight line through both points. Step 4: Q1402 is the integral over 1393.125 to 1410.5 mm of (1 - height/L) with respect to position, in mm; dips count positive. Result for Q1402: -0.63 mm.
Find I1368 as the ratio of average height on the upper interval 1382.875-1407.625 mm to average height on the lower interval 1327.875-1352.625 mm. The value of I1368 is 1.2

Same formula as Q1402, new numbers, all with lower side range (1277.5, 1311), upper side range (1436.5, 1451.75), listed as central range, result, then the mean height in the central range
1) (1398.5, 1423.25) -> -3.3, 61.6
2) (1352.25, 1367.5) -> -1.0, 53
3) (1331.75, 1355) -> 0.9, 46.3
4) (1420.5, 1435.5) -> -1.4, 61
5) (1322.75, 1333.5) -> 1.6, 39.8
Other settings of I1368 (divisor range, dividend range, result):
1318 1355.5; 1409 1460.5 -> 1.33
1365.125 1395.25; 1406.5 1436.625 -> 1.20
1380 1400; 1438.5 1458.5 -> 1.08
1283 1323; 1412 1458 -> 1.37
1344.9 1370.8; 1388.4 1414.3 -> 1.13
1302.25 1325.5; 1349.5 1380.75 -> 1.20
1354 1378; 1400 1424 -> 1.20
